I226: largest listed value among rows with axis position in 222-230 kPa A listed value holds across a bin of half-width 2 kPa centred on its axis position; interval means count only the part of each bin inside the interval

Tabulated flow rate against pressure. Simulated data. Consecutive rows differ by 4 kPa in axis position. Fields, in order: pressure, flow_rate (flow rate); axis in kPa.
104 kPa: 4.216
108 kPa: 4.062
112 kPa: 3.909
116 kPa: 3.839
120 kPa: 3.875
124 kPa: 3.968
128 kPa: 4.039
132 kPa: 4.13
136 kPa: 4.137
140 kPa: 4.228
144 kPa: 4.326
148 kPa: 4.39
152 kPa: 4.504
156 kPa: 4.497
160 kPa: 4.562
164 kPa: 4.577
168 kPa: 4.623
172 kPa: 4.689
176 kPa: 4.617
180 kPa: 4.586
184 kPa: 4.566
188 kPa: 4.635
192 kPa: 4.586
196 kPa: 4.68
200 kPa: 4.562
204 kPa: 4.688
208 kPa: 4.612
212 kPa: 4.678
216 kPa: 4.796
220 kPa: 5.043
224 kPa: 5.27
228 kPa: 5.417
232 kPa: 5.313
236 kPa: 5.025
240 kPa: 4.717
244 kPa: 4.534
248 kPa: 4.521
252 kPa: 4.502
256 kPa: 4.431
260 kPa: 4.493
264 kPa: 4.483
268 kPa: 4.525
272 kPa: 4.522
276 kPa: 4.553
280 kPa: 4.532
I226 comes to 5.417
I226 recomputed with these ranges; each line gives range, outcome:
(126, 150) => 4.39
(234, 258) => 5.025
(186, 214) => 4.688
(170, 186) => 4.689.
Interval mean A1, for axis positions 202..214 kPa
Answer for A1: 4.66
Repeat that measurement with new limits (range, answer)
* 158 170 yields 4.59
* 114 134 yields 3.97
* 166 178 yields 4.64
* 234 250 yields 4.7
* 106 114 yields 3.99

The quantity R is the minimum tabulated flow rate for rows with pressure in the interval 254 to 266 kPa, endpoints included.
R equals 4.431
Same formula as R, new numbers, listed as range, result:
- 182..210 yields 4.562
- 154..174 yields 4.497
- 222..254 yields 4.502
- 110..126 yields 3.839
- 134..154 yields 4.137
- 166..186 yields 4.566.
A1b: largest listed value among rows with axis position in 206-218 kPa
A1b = 4.796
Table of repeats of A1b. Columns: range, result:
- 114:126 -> 3.968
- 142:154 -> 4.504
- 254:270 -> 4.525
